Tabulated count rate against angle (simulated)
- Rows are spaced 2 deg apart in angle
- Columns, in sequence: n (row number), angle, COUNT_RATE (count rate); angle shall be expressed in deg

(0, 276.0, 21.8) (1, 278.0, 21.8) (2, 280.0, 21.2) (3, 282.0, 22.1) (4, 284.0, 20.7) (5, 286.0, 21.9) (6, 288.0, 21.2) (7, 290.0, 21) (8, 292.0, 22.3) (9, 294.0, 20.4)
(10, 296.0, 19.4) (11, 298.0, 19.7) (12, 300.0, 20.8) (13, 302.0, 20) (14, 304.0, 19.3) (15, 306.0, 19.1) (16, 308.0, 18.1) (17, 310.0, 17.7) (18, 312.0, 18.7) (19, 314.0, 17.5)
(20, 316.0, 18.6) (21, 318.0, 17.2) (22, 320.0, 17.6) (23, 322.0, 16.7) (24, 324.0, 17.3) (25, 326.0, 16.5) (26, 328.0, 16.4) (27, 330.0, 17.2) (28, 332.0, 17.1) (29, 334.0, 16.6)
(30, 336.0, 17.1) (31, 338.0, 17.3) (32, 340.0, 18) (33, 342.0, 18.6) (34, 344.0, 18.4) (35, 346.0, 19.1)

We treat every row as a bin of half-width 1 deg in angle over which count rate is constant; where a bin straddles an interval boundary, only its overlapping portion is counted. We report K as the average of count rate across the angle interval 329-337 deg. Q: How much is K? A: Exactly 17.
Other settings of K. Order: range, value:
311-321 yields 17.9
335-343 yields 17.8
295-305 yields 19.8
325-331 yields 16.7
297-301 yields 20.2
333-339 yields 17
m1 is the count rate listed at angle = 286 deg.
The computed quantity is 21.9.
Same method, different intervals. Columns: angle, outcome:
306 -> 19.1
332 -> 17.1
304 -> 19.3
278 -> 21.8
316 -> 18.6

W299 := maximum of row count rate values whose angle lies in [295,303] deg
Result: 20.8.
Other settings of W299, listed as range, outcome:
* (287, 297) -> 22.3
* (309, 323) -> 18.7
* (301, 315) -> 20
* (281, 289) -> 22.1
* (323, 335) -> 17.3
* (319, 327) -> 17.6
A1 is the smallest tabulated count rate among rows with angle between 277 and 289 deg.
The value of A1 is 20.7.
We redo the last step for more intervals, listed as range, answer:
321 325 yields 16.7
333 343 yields 16.6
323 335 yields 16.4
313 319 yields 17.2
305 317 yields 17.5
